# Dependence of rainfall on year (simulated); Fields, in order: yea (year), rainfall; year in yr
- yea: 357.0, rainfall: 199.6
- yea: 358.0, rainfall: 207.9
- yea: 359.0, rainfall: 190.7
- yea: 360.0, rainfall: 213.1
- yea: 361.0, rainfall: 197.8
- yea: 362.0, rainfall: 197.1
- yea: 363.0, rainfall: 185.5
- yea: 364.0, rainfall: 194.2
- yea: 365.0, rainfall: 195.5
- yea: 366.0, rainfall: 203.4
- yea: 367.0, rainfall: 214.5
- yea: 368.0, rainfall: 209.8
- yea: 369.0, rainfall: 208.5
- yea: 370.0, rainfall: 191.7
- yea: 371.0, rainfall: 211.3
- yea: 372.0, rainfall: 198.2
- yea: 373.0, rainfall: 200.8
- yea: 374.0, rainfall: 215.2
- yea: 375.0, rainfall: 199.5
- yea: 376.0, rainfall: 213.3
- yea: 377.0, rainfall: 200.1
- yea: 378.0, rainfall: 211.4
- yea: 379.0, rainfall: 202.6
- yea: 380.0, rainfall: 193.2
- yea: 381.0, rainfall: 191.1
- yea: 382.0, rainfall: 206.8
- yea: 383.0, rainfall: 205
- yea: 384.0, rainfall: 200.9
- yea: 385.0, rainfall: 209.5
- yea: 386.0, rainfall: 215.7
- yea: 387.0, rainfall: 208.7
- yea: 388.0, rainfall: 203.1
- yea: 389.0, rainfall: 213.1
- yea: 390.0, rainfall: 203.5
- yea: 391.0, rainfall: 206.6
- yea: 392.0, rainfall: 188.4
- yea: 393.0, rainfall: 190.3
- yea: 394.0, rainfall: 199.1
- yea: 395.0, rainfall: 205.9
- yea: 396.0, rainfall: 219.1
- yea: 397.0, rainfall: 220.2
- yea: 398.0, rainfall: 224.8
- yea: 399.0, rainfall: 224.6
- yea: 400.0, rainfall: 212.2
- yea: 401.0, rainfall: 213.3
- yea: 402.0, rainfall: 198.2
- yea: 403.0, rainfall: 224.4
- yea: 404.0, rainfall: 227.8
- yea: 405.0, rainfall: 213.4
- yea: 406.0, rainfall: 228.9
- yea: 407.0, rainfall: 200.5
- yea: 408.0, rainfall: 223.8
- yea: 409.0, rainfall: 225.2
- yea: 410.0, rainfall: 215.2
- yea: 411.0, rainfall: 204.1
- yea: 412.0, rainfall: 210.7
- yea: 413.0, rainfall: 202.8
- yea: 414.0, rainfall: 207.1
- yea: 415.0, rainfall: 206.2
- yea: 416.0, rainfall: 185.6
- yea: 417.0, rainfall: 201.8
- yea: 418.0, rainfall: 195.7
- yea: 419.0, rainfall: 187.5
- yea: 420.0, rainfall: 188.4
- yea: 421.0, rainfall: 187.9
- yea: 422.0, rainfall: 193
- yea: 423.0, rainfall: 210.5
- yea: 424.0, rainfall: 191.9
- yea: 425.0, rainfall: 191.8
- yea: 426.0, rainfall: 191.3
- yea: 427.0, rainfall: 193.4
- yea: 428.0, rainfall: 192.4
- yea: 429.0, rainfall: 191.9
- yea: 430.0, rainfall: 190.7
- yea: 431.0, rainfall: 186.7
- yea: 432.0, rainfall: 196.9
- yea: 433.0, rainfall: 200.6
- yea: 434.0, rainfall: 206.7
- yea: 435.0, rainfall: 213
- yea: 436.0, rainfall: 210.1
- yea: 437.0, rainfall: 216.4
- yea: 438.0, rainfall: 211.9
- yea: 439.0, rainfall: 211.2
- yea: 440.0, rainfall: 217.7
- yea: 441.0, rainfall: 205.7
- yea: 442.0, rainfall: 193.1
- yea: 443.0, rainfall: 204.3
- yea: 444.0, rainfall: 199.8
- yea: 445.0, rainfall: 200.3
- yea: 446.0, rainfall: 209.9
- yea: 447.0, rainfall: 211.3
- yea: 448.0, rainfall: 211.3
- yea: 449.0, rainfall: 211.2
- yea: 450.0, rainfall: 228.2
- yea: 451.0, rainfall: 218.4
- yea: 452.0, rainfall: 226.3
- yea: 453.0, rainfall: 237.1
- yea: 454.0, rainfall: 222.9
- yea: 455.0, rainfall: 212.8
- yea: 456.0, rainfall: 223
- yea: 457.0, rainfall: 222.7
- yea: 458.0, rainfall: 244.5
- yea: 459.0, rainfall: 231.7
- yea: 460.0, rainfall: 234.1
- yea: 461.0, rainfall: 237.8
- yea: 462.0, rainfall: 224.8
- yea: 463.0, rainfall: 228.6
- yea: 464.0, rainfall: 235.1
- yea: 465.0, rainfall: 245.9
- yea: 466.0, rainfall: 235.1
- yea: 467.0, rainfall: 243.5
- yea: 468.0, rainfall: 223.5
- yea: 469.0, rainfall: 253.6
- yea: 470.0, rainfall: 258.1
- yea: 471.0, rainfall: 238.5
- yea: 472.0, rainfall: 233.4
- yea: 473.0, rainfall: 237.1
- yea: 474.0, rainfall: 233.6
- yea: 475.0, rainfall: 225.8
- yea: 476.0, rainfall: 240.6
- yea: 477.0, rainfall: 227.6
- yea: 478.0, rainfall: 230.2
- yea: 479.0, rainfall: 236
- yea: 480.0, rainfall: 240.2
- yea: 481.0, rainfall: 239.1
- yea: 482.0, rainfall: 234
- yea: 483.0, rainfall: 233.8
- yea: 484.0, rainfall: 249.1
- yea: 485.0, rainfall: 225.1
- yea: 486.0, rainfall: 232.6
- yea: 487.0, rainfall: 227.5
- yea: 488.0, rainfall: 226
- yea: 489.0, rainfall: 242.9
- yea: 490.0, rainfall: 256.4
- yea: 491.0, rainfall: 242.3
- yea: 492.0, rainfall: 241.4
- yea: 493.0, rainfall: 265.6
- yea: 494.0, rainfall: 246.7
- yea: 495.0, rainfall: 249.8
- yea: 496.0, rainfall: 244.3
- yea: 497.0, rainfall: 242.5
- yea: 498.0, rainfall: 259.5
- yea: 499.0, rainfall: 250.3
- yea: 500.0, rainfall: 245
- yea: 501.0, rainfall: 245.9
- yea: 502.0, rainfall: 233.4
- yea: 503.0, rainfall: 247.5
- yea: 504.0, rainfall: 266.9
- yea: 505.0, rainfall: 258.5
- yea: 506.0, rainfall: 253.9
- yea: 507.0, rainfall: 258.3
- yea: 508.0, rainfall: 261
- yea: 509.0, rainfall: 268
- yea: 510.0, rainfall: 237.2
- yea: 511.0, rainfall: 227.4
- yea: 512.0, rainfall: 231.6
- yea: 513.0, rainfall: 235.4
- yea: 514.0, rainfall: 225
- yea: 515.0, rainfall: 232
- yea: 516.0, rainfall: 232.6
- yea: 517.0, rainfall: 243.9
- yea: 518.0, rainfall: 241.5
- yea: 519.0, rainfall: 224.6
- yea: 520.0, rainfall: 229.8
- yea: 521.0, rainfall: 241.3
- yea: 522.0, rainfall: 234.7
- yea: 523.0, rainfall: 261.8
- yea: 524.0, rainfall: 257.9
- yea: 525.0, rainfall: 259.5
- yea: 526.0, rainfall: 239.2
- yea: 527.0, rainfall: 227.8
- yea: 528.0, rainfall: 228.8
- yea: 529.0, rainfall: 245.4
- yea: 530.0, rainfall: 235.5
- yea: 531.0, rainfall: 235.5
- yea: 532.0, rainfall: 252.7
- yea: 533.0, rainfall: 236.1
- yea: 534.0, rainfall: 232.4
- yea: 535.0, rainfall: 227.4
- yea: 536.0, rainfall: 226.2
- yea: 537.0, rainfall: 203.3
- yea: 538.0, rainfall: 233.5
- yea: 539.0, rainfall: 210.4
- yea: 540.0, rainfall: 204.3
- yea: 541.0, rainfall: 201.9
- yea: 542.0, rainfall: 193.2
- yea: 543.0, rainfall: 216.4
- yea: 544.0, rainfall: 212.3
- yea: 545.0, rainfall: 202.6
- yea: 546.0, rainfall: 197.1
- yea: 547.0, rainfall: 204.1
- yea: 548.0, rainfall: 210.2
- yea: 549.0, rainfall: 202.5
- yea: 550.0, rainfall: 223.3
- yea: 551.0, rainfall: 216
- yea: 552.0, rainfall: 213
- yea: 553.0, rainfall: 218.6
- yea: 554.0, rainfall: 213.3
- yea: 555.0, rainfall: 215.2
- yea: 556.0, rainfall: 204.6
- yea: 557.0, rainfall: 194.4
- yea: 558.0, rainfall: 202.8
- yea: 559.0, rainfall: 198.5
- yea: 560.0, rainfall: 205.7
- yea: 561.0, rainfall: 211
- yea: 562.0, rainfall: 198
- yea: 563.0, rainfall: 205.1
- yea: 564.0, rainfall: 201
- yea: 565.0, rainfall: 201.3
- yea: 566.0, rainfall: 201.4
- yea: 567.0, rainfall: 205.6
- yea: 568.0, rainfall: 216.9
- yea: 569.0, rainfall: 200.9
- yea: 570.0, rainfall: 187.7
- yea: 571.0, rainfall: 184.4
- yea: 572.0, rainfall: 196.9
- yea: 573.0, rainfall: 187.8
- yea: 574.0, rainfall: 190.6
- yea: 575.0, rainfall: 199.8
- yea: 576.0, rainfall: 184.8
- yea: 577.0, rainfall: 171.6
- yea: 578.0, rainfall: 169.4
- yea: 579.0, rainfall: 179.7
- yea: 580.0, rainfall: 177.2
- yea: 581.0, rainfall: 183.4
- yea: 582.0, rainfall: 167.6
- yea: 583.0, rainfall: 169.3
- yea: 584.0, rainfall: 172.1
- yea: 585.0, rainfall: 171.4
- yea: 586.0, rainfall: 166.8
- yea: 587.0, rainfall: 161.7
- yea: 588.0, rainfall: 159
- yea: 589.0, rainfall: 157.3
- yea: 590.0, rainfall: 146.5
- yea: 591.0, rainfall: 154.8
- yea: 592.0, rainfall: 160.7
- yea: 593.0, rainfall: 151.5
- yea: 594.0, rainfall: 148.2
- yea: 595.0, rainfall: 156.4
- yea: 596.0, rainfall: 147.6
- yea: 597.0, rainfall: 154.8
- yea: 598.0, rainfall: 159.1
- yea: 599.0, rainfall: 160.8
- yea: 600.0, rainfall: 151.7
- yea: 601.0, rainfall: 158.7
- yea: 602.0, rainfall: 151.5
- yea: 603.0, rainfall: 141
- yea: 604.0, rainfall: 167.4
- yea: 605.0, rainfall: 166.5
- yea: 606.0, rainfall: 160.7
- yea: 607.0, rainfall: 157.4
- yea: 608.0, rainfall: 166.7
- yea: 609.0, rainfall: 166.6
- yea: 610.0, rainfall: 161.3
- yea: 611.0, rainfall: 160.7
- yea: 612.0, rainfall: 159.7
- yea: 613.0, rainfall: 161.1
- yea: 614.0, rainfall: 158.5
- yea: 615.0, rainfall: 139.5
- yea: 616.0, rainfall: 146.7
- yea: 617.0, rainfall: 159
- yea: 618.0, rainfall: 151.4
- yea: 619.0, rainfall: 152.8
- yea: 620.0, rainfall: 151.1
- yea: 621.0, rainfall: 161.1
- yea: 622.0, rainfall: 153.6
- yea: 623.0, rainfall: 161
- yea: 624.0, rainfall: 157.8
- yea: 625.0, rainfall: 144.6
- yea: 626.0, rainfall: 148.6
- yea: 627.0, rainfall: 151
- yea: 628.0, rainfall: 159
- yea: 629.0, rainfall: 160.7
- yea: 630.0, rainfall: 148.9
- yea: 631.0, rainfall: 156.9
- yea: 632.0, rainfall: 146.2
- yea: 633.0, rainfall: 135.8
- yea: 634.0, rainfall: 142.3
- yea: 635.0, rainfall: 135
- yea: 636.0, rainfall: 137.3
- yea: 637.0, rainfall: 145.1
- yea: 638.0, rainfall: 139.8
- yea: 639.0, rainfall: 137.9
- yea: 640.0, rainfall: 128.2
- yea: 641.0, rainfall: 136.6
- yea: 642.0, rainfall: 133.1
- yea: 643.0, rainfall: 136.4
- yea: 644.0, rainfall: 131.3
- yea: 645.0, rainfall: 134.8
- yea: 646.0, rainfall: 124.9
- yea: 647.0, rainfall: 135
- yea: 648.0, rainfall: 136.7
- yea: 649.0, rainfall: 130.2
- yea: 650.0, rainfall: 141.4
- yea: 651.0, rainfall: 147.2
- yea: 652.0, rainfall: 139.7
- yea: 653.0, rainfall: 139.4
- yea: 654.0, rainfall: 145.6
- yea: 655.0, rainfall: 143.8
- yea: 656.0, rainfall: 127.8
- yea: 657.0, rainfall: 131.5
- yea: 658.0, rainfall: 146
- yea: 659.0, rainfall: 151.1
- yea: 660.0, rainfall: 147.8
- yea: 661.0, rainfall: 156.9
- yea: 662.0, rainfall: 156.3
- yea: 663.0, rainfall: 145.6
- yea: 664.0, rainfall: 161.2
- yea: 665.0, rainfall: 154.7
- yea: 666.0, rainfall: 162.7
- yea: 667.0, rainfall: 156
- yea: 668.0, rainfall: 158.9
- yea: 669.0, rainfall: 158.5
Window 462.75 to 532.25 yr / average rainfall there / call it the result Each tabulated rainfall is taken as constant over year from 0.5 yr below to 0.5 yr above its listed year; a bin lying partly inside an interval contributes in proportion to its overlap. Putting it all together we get 241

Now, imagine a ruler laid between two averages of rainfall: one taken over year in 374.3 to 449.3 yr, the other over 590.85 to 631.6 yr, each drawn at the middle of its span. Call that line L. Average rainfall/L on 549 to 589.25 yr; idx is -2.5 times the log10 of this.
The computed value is -0.158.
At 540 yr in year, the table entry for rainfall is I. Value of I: 204.3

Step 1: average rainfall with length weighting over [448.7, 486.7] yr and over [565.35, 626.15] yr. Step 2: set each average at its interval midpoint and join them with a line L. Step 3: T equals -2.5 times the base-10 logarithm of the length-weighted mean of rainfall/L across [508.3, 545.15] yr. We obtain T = -0.146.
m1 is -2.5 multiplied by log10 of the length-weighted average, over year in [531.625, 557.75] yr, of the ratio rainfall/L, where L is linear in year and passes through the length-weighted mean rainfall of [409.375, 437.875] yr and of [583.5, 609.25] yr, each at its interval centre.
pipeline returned -0.25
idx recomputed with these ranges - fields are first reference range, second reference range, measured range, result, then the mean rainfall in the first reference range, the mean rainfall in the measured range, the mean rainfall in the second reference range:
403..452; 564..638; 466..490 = -0.221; 205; 237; 164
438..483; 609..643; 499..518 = -0.196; 227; 245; 149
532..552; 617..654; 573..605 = 0.091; 214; 165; 144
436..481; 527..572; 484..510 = -0.128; 226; 247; 212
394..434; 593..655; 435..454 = -0.086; 205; 213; 149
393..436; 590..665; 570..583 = -0.127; 205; 182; 149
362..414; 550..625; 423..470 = -0.093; 207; 215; 175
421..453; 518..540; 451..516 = -0.091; 205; 239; 235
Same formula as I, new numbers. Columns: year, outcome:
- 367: 214.5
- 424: 191.9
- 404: 227.8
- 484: 249.1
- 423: 210.5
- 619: 152.8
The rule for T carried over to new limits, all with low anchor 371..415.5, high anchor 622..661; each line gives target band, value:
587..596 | 0.01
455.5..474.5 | -0.24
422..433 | 0.03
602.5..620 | -0.05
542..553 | -0.24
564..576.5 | -0.21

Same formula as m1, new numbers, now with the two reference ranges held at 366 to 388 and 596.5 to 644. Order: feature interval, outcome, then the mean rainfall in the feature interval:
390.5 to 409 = -0.07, 213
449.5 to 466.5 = -0.22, 230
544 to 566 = -0.24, 207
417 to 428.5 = 0.01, 193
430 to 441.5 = -0.08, 206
